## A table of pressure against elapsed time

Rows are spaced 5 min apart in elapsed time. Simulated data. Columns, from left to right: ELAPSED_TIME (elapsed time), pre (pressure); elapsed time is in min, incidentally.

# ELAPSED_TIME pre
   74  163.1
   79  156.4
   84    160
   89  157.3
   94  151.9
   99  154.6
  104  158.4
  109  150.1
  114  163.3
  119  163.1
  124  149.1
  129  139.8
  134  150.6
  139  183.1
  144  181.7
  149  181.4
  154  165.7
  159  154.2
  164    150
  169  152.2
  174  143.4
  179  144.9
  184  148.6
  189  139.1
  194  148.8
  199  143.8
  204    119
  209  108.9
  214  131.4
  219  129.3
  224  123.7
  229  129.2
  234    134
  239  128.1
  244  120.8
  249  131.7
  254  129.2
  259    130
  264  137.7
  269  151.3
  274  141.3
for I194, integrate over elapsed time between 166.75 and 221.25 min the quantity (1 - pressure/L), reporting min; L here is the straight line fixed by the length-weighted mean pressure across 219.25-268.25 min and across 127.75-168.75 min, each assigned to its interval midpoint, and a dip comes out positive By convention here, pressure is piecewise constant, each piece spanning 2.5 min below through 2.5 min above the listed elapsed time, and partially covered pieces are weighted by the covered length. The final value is 3.9 min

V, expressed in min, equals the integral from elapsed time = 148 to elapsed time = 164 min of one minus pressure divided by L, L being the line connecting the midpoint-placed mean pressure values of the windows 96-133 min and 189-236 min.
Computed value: -2.13 min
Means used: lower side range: 154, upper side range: 130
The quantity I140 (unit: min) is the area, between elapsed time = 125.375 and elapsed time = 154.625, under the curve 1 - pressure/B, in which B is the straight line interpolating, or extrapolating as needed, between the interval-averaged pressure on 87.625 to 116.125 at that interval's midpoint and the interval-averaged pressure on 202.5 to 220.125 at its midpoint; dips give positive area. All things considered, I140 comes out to -4.6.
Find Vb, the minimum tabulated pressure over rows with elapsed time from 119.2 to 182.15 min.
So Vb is 139.8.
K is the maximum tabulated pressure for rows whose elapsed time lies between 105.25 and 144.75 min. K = 183.1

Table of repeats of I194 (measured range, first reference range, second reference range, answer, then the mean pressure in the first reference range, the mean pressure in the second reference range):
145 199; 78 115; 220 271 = -3.57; 156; 131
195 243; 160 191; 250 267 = 3.97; 147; 133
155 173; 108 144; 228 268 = -0.27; 159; 131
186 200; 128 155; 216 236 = 0.03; 169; 129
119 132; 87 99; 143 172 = 0.85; 154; 163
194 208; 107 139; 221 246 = 0.36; 155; 127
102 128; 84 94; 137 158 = 1.49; 157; 176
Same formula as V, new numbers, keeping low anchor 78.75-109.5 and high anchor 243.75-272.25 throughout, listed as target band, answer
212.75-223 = 0.8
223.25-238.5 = 1.0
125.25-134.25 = 0.4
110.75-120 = -0.6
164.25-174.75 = -0.2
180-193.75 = -0.1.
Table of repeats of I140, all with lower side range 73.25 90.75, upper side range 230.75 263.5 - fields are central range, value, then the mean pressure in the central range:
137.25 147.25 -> -2.30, 182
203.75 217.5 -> 1.56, 121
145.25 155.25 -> -1.96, 176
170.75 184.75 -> -0.37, 146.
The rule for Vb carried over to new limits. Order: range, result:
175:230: 108.9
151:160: 154.2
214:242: 123.7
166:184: 143.4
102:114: 150.1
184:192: 139.1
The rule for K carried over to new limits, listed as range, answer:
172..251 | 148.8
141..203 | 181.7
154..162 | 165.7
